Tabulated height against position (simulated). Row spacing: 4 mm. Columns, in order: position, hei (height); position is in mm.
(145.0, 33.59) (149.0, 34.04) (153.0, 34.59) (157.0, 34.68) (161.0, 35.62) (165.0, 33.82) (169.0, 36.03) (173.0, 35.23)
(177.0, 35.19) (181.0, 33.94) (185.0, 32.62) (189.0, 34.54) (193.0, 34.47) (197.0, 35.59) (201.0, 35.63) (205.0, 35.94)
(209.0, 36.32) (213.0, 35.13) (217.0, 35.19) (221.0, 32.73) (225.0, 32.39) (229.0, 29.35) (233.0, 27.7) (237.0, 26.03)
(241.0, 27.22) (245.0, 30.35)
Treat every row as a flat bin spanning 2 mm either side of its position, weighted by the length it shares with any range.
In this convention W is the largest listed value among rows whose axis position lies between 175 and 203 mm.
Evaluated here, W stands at 35.63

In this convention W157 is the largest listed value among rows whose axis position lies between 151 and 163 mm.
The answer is 35.62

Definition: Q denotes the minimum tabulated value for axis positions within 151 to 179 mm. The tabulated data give 33.82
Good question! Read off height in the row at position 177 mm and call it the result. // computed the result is 35.19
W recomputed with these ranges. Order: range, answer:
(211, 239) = 35.19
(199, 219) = 36.32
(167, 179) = 36.03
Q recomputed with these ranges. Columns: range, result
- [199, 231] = 29.35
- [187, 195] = 34.47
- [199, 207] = 35.63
